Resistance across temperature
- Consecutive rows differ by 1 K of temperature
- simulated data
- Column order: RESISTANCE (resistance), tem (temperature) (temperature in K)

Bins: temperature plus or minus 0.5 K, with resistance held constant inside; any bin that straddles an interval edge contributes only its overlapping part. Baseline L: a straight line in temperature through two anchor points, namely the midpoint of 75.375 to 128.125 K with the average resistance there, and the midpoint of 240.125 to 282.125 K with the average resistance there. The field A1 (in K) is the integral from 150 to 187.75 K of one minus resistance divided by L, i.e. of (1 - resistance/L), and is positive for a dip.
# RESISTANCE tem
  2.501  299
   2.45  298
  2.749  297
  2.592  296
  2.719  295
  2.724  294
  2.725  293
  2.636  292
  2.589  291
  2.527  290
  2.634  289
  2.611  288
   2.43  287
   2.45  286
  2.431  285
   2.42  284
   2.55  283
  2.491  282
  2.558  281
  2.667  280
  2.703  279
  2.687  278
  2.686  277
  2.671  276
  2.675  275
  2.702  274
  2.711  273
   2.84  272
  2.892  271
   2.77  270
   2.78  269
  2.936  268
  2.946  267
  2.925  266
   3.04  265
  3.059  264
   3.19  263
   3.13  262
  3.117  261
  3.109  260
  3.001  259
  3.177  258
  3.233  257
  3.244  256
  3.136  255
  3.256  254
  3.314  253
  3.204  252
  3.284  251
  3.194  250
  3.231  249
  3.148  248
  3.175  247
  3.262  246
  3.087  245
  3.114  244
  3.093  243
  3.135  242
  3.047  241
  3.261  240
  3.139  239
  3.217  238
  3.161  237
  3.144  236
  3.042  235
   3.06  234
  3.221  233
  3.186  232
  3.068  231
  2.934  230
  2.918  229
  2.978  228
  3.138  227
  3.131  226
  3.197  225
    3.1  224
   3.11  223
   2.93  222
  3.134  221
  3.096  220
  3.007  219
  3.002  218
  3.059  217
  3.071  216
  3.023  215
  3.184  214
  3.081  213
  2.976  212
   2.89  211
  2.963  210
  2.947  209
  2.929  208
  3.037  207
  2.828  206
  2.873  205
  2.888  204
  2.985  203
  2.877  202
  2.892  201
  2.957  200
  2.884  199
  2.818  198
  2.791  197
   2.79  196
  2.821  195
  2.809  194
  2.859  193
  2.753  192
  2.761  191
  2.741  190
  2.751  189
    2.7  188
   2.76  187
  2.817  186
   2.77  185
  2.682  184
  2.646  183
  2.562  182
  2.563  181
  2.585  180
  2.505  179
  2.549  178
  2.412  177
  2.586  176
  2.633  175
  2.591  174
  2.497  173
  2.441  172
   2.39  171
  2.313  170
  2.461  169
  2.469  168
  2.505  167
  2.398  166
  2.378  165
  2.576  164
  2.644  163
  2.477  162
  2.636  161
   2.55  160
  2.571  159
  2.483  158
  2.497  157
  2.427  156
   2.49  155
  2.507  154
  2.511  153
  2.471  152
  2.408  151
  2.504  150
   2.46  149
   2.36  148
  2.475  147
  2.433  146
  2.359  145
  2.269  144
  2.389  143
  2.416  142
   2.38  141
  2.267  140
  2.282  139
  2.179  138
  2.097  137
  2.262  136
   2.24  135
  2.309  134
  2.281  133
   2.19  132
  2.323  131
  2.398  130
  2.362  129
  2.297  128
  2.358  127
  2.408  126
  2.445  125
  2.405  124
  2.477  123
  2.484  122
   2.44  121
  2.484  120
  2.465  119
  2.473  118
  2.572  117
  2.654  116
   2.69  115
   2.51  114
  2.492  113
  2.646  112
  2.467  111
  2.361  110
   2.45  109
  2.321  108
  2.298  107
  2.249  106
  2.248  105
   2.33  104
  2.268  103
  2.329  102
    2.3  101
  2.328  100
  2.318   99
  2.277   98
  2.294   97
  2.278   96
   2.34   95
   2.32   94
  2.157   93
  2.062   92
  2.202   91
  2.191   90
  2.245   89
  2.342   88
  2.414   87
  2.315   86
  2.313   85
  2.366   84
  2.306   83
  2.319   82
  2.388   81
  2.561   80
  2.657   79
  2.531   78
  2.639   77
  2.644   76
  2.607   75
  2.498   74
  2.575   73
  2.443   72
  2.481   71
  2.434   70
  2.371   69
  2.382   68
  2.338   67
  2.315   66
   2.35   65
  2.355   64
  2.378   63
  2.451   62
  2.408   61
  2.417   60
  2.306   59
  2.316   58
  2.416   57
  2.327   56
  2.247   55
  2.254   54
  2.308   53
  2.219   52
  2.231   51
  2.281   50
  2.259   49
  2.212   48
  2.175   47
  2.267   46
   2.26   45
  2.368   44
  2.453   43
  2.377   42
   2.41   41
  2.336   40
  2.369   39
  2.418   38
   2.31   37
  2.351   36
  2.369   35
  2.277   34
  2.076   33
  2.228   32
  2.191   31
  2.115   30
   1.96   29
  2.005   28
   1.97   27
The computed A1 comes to 1.61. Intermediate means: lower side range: 2.39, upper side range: 3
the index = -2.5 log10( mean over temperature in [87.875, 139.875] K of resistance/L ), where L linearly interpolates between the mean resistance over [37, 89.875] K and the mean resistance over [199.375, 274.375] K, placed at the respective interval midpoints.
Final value 0.099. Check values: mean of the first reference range 2.38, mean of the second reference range 3.06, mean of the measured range 2.35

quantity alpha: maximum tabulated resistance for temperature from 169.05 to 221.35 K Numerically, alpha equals 3.184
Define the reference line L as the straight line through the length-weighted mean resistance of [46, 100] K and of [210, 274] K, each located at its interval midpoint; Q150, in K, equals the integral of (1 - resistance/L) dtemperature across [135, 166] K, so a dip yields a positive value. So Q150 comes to 3.1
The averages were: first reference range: 2.35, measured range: 2.42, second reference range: 3.08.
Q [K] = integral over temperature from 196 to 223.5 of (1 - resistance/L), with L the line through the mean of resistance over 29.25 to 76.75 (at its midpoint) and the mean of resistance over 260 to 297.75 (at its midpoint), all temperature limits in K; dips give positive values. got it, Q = -3.7 K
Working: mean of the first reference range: 2.34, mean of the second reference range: 2.73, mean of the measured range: 2.97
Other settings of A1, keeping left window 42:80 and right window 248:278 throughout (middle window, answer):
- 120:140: 2.1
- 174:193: 0.7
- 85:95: 0.9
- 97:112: 1.1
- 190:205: -0.2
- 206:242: -2.2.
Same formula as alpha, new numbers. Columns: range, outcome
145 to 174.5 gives 2.644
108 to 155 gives 2.69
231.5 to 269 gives 3.314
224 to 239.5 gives 3.221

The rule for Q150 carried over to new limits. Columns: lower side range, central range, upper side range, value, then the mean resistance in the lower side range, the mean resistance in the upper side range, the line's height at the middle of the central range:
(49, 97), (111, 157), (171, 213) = 2.8 K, 2.37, 2.76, 2.57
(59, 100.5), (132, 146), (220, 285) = 1.7 K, 2.38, 3.01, 2.59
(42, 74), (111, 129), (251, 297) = 0.0 K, 2.34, 2.82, 2.48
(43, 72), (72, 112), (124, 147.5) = -0.7 K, 2.33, 2.32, 2.33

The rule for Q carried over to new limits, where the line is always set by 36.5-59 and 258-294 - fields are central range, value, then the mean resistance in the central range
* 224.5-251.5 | -4.5 K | 3.13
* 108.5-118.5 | -0.4 K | 2.53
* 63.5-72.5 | -0.1 K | 2.39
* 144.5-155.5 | 0.3 K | 2.45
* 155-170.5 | 0.3 K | 2.49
